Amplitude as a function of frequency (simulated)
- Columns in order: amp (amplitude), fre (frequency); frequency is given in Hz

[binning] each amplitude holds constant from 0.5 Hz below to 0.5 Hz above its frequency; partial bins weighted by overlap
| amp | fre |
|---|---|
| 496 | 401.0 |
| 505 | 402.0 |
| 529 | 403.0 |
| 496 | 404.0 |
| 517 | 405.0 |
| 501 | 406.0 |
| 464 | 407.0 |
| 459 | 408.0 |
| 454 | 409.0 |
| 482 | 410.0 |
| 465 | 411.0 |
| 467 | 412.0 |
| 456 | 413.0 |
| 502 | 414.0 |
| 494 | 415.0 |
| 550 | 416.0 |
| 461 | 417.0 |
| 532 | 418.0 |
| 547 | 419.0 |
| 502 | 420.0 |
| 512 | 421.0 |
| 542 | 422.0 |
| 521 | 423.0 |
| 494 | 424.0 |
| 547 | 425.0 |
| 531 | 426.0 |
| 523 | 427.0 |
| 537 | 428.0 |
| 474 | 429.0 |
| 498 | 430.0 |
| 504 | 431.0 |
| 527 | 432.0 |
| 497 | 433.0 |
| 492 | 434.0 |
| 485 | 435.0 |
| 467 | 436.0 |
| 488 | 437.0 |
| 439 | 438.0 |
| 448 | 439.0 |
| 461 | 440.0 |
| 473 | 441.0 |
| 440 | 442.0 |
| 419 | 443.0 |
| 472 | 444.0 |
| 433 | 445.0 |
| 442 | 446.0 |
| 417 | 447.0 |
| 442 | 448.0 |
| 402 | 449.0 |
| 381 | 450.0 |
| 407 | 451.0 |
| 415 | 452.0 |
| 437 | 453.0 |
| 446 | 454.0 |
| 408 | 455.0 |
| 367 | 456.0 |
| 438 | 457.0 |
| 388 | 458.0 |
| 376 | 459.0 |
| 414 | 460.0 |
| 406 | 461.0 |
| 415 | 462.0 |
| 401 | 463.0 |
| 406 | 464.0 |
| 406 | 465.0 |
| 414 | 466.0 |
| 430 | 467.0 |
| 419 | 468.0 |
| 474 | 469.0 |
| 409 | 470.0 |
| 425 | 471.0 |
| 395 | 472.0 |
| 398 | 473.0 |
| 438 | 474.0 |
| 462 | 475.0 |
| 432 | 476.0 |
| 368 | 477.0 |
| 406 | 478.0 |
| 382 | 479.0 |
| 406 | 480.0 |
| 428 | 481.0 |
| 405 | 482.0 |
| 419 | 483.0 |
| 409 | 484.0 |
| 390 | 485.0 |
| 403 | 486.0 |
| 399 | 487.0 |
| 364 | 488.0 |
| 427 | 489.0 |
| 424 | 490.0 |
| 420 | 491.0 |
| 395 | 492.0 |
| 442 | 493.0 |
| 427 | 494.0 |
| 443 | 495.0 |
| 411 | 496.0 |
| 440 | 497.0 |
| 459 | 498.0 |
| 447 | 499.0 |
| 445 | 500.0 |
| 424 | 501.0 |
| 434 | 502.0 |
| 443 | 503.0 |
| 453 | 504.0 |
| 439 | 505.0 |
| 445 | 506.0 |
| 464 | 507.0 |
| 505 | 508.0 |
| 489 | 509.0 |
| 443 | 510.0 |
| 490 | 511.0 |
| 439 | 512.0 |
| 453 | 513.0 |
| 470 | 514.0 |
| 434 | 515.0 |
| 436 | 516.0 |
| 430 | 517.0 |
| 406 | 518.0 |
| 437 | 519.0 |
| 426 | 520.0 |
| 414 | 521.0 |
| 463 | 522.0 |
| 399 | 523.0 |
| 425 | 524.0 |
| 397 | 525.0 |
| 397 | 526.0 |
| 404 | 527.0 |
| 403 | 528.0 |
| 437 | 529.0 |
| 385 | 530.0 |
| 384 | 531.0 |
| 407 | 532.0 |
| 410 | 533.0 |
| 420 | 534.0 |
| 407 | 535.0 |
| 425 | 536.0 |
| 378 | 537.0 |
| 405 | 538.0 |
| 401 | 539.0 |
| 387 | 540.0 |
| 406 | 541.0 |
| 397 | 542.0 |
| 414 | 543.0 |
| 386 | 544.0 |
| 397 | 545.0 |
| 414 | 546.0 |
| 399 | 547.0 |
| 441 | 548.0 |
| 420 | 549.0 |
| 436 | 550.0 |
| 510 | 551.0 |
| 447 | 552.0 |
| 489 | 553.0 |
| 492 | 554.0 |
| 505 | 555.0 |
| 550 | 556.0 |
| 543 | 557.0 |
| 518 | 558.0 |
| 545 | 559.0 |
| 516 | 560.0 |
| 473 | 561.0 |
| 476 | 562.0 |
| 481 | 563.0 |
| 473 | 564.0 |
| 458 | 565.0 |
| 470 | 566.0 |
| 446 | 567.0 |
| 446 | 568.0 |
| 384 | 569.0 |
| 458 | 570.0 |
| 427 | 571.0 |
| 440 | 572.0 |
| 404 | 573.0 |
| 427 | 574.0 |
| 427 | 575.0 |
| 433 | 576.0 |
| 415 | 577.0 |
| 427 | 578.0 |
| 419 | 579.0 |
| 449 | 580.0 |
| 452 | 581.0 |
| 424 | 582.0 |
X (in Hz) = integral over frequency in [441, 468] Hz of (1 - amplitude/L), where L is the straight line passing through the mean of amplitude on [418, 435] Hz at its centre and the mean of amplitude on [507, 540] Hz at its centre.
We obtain 4.0 Hz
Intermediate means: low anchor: 515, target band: 417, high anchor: 426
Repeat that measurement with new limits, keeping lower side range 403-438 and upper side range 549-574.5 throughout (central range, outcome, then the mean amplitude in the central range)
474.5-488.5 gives 2.36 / 405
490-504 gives 1.47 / 433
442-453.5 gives 1.60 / 425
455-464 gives 1.65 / 401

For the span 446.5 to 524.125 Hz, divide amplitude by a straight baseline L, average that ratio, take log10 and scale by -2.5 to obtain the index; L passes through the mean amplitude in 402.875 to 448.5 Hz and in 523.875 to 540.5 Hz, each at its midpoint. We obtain 0.037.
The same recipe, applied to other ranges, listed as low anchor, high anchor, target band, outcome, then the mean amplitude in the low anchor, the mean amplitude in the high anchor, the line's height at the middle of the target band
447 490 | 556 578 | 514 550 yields 0.08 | 411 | 461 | 443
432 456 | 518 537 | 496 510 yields -0.07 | 444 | 412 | 422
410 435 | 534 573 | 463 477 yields 0.15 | 506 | 448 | 485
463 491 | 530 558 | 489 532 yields -0.03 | 412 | 433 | 423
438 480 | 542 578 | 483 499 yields 0.03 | 420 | 455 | 431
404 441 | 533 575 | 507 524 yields 0.04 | 495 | 446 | 460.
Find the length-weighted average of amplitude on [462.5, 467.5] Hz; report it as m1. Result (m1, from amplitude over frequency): 411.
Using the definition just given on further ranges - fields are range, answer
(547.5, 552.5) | 451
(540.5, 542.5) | 402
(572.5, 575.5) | 419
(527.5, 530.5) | 408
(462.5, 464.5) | 404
